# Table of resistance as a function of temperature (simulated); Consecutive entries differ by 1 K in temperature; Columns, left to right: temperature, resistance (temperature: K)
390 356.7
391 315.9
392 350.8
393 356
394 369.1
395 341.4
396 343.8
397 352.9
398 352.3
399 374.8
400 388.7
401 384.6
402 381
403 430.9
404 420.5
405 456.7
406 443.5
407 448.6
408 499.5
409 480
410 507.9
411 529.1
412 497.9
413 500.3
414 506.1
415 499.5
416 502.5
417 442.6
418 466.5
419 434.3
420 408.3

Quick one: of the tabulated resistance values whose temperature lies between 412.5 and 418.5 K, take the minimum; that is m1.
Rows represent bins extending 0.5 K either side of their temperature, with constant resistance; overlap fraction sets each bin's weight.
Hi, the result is 442.6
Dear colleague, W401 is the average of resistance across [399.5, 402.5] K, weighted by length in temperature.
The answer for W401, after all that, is 385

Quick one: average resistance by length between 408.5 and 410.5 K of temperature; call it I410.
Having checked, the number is 494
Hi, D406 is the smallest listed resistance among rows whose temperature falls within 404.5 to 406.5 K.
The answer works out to 443.5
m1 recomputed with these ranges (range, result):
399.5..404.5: 381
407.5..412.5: 480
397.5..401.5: 352.3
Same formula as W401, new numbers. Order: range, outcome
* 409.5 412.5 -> 512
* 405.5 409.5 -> 468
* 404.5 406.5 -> 450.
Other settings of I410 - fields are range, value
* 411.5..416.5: 501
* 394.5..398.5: 348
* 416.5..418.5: 455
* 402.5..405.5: 436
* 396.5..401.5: 371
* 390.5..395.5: 347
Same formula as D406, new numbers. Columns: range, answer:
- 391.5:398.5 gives 341.4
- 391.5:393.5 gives 350.8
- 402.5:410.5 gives 420.5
